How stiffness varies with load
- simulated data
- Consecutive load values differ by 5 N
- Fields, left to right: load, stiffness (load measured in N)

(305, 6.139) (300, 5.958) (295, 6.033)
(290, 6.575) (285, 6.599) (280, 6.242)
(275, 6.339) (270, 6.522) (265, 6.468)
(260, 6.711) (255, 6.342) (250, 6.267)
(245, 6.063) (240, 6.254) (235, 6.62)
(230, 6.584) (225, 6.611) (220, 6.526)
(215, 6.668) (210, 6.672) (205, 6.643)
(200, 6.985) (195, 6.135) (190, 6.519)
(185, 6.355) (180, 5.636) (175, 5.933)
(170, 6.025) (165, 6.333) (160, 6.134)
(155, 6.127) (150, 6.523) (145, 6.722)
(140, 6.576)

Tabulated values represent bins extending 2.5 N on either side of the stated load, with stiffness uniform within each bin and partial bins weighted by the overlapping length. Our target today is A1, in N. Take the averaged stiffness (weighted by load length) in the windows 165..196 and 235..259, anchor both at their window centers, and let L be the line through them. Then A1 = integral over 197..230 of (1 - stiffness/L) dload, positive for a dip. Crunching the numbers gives -2.44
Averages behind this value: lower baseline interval 6.12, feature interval 6.67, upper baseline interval 6.3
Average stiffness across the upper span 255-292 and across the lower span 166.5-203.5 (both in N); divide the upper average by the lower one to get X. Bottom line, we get 1.0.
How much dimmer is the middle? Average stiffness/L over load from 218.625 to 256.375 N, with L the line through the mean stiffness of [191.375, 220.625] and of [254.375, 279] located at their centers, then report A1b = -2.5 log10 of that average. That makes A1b 0.02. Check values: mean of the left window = 6.61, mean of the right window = 6.47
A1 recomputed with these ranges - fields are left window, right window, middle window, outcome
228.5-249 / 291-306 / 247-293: -1.7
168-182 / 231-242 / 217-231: -0.5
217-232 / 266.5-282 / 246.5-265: 0.1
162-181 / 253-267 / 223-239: -0.6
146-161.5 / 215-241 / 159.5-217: 0.8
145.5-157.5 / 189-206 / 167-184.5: 1.5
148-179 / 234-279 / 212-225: -0.6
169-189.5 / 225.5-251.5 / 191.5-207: -1.1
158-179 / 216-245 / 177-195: 0.1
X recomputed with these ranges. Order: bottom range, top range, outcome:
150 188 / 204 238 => 1.08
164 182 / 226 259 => 1.07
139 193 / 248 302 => 1.02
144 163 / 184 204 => 1.03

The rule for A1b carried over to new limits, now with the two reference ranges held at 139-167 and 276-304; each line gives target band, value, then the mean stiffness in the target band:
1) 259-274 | -0.04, 6.53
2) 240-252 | 0.02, 6.18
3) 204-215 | -0.05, 6.66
